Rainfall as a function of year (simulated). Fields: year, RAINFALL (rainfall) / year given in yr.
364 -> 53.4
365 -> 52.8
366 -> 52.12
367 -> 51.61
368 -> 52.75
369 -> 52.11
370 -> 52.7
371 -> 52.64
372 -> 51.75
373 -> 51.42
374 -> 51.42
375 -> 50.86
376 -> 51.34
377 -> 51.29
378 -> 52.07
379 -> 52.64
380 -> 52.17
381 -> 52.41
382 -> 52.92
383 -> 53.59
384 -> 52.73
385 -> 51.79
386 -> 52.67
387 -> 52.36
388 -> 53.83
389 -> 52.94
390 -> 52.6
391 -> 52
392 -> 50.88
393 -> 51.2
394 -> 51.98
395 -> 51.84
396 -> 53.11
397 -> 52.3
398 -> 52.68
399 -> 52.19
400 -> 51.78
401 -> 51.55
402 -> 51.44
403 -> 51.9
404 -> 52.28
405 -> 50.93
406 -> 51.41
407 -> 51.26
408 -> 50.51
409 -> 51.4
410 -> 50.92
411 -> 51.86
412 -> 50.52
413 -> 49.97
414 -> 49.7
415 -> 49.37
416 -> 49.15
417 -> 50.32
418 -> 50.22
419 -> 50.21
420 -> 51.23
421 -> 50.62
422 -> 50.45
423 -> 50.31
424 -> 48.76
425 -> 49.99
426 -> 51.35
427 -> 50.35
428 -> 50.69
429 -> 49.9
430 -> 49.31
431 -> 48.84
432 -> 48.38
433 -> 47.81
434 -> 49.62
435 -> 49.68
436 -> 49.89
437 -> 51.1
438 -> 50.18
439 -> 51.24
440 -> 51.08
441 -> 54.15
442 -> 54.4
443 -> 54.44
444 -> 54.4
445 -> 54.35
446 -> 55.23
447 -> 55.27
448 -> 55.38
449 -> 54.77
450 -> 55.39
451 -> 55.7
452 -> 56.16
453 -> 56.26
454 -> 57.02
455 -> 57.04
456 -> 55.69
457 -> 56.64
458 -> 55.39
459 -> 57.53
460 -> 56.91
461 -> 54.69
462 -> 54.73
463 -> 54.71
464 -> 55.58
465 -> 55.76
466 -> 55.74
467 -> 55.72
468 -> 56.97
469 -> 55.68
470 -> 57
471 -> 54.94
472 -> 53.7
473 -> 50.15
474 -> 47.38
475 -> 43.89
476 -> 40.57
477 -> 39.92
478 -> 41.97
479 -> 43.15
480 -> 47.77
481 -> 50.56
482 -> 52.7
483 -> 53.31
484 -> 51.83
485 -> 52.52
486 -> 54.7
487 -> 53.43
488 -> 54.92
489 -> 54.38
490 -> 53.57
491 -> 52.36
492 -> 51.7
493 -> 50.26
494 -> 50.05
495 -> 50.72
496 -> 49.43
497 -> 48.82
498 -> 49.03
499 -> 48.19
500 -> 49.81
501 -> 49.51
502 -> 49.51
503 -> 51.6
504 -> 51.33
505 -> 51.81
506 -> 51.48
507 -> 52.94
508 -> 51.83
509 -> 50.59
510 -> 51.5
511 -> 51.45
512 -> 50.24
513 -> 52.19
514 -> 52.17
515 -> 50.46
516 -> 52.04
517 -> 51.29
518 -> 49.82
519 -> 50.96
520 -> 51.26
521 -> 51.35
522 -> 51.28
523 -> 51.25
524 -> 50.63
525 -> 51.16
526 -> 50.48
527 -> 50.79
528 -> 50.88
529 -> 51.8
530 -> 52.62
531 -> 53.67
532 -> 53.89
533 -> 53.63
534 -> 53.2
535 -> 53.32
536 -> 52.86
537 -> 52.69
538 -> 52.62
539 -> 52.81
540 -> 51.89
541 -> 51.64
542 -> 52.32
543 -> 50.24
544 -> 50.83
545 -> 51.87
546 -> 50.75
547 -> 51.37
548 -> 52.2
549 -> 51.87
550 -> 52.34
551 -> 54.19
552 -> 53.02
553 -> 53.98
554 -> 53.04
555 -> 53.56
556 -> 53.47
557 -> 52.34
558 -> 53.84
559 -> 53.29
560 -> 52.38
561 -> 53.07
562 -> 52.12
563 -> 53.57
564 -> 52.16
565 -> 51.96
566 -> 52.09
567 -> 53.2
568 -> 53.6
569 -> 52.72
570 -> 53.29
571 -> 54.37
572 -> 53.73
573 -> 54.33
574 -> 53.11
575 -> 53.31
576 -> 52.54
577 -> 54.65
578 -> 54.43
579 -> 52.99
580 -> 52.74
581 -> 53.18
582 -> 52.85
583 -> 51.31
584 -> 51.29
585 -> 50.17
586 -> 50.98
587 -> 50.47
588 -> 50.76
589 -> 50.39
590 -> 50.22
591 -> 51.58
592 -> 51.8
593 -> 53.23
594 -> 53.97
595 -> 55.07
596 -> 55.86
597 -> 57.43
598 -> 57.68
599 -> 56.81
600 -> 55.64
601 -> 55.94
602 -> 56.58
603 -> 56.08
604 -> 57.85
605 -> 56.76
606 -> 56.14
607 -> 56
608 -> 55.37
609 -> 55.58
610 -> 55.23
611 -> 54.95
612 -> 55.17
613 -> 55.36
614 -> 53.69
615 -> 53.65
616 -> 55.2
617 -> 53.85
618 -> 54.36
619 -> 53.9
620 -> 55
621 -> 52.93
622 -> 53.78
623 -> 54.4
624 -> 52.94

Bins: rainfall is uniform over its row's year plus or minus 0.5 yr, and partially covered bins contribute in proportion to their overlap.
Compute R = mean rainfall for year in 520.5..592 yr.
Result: 52.4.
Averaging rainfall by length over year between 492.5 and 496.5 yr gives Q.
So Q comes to 50.1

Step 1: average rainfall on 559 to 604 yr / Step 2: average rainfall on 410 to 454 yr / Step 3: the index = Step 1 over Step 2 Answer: 1.03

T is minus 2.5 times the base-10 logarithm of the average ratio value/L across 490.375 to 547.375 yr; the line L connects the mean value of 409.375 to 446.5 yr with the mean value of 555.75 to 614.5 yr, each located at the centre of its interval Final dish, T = 0.02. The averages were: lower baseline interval 50.8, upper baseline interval 53.7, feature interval 51.3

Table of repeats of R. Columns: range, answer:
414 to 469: 52.9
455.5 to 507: 51.8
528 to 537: 53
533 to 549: 52.1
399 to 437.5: 50.4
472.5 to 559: 51.1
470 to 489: 49.6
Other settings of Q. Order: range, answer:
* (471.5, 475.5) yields 48.8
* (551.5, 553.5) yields 53.5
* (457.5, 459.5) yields 56.5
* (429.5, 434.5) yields 48.8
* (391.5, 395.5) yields 51.5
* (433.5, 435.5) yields 49.6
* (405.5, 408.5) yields 51.1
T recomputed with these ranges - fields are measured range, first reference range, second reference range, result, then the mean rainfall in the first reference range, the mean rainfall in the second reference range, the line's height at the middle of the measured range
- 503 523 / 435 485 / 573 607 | 0.04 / 52.9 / 53.8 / 53.3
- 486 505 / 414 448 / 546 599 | 0.02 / 51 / 53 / 51.9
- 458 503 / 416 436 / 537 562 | -0.01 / 49.9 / 52.5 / 51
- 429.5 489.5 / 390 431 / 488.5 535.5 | -0.03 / 50.9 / 51.3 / 51.1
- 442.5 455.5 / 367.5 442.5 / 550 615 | -0.07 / 51.3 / 53.7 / 51.9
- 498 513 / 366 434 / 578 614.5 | 0.04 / 51.3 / 54.1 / 52.8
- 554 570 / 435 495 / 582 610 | 0.02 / 52.9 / 54.1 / 53.8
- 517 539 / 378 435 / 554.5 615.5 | 0.02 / 51.2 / 53.7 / 52.9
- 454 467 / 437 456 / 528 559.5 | -0.03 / 54.5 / 52.6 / 54.2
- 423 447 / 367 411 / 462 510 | 0.01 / 52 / 51.2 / 51.6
